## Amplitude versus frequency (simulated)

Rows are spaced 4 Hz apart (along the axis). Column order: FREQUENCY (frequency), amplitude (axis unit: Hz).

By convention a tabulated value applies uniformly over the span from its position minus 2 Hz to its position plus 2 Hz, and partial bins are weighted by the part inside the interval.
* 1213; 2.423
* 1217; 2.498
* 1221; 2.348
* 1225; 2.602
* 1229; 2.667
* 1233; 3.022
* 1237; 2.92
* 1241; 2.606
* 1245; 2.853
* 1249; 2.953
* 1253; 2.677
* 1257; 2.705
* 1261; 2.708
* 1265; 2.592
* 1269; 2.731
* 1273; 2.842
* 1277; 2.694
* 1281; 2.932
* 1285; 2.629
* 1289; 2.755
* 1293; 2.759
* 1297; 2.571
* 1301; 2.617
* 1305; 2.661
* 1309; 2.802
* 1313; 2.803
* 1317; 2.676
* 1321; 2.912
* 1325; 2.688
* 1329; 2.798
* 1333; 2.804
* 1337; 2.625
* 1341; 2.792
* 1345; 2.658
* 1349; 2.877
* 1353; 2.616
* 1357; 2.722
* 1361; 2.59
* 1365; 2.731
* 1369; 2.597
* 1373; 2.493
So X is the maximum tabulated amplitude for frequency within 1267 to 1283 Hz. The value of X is 2.932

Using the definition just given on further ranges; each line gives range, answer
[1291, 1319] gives 2.803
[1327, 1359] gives 2.877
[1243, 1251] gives 2.953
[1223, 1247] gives 3.022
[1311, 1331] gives 2.912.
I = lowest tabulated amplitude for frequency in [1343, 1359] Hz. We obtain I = 2.616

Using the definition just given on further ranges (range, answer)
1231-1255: 2.606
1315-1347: 2.625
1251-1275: 2.592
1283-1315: 2.571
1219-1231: 2.348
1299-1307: 2.617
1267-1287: 2.629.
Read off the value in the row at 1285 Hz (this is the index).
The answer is 2.629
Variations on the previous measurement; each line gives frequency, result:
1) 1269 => 2.731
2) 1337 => 2.625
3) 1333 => 2.804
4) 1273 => 2.842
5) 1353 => 2.616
